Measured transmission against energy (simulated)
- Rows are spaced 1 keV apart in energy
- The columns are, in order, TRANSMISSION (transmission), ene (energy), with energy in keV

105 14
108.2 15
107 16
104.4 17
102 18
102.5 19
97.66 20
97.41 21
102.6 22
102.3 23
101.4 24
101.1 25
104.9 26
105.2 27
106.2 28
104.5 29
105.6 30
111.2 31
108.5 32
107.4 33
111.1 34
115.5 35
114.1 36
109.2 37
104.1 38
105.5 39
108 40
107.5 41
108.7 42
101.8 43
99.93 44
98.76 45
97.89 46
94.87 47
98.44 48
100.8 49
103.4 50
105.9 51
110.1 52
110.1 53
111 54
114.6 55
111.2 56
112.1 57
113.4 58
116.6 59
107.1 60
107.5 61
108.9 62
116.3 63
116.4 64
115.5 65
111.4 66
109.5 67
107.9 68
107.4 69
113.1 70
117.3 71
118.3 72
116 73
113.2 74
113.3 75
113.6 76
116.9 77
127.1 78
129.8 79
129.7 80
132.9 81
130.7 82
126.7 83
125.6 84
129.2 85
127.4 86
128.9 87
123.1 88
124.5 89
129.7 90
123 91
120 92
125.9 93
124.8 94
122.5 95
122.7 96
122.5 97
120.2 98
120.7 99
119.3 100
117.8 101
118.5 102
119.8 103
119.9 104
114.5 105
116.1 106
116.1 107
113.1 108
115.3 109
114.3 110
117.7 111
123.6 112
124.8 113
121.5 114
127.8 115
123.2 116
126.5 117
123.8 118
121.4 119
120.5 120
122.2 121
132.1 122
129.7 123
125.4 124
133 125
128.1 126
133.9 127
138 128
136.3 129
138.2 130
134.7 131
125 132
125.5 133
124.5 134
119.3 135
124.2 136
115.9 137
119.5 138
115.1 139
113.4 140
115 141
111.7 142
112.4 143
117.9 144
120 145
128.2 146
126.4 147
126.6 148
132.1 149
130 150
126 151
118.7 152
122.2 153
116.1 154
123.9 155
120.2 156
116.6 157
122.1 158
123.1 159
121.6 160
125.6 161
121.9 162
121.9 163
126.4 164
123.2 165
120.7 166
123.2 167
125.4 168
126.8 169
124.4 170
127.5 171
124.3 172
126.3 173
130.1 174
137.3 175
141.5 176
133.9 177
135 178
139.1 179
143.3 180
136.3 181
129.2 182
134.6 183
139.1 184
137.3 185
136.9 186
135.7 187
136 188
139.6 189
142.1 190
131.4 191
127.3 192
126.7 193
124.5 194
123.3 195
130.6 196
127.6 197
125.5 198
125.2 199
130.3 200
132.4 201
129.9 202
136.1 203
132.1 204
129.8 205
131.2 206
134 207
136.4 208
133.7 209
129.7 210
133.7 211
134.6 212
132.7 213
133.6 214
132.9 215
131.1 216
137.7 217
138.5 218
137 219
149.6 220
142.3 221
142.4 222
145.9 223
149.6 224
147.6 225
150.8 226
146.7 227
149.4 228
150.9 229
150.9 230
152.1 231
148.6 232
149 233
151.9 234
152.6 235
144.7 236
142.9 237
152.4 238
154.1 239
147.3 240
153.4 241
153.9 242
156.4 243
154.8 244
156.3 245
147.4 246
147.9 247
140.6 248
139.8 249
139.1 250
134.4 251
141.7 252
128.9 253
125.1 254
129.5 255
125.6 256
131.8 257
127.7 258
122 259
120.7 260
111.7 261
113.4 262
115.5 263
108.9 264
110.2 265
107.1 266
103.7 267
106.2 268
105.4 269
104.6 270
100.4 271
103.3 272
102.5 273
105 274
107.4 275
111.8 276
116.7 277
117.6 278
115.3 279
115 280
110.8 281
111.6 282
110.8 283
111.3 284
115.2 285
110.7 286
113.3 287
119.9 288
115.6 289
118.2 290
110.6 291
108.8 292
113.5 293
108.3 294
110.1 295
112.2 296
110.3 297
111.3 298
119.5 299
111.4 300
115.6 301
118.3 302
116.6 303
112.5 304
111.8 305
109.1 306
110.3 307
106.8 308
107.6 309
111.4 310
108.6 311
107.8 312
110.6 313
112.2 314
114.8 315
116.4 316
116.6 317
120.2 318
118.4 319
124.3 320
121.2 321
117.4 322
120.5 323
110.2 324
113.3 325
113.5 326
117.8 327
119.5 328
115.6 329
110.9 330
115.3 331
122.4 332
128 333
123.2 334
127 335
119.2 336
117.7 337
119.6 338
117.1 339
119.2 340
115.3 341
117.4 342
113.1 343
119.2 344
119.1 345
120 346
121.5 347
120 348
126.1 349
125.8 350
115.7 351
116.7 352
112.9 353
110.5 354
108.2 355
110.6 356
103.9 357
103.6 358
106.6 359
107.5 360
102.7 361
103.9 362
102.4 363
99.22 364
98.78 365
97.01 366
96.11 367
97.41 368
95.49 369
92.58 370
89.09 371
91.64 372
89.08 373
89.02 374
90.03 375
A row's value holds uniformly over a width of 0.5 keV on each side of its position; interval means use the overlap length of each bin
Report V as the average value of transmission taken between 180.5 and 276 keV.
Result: 133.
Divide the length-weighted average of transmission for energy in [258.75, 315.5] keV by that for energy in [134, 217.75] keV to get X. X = 0.87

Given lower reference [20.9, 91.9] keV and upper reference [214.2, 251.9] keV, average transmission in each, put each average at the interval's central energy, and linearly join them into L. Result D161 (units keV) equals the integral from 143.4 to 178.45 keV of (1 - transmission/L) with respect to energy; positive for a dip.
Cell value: 1.9 keV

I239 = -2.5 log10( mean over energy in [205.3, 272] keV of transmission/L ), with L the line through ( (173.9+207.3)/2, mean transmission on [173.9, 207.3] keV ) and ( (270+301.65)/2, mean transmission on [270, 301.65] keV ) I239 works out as -0.110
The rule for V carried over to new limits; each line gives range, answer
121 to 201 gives 127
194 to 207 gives 129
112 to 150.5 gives 125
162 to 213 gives 131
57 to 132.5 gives 122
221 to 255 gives 147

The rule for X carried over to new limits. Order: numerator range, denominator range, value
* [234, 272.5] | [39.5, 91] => 1.15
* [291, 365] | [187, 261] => 0.82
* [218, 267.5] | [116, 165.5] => 1.12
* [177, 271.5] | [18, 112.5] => 1.19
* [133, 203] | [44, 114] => 1.09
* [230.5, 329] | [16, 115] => 1.07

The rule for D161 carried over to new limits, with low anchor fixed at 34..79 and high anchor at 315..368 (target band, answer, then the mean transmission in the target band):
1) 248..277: -1.1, 118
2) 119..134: -2.5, 130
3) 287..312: 0.3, 112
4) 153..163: -0.9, 121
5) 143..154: -1.2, 124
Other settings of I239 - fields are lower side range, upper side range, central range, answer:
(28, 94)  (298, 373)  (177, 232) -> -0.21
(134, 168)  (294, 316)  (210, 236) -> -0.22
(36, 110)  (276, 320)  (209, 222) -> -0.19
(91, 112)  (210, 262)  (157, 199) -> 0.02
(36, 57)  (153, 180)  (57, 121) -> -0.06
